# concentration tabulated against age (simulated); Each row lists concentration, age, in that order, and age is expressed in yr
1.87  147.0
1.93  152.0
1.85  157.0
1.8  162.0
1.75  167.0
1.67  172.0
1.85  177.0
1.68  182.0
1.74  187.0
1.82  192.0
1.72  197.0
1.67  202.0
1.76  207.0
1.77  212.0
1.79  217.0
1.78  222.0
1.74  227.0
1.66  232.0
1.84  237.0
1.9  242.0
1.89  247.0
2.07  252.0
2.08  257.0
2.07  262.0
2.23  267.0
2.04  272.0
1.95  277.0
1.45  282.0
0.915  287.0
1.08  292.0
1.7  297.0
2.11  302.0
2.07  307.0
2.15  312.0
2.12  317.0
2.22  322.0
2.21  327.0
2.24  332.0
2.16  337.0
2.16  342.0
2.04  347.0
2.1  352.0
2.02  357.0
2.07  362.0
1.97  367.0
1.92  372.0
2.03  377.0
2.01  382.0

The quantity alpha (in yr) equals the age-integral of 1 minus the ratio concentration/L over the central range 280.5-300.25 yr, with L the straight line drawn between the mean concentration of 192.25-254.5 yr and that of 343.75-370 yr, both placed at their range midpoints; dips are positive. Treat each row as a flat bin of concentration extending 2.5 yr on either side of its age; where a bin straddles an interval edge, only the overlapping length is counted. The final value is 6.3 yr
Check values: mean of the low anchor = 1.8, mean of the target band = 1.31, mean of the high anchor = 2.04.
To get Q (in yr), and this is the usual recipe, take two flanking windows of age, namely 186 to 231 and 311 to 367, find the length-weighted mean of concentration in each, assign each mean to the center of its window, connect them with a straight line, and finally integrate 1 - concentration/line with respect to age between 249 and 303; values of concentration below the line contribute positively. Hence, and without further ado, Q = 4.4 yr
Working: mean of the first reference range 1.75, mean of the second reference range 2.13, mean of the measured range 1.78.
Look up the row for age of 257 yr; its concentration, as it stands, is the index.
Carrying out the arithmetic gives 2.08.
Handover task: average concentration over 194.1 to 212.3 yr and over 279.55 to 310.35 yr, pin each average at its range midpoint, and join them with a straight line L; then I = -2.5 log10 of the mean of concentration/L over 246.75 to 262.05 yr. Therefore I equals -0.24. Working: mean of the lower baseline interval 1.73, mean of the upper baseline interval 1.57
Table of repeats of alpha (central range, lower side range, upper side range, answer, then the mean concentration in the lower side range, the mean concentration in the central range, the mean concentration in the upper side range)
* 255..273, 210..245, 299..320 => -1.7 yr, 1.78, 2.11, 2.11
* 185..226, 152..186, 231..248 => 1.1 yr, 1.78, 1.76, 1.83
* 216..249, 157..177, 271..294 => -4.3 yr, 1.77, 1.8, 1.46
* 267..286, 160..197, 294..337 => 1.9 yr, 1.76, 1.8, 2.09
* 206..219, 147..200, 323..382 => 0.5 yr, 1.78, 1.77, 2.08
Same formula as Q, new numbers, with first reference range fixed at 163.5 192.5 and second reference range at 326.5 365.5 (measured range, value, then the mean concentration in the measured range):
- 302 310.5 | -0.3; 2.09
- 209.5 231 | 0.9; 1.76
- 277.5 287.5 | 3.0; 1.39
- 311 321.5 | -0.5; 2.15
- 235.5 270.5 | -1.9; 2.02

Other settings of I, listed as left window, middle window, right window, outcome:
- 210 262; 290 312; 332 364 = 0.12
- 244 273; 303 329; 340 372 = -0.05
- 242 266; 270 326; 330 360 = 0.15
